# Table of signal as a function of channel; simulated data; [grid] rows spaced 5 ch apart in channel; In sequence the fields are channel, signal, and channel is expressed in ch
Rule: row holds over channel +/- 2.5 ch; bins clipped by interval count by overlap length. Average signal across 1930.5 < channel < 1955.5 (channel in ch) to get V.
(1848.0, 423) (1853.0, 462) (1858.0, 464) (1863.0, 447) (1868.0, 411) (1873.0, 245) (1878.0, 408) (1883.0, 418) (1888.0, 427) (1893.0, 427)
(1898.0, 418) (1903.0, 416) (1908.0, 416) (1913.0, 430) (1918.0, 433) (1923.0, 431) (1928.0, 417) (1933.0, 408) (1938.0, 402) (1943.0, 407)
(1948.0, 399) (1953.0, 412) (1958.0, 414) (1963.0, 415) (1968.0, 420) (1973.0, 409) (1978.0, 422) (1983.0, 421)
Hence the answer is 406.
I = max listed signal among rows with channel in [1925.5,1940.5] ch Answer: 417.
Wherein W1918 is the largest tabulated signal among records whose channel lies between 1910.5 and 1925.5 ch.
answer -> 433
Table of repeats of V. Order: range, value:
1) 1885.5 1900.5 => 424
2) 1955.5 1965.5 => 414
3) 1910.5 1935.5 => 424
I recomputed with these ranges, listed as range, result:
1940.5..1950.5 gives 407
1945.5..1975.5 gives 420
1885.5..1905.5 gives 427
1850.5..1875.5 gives 464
